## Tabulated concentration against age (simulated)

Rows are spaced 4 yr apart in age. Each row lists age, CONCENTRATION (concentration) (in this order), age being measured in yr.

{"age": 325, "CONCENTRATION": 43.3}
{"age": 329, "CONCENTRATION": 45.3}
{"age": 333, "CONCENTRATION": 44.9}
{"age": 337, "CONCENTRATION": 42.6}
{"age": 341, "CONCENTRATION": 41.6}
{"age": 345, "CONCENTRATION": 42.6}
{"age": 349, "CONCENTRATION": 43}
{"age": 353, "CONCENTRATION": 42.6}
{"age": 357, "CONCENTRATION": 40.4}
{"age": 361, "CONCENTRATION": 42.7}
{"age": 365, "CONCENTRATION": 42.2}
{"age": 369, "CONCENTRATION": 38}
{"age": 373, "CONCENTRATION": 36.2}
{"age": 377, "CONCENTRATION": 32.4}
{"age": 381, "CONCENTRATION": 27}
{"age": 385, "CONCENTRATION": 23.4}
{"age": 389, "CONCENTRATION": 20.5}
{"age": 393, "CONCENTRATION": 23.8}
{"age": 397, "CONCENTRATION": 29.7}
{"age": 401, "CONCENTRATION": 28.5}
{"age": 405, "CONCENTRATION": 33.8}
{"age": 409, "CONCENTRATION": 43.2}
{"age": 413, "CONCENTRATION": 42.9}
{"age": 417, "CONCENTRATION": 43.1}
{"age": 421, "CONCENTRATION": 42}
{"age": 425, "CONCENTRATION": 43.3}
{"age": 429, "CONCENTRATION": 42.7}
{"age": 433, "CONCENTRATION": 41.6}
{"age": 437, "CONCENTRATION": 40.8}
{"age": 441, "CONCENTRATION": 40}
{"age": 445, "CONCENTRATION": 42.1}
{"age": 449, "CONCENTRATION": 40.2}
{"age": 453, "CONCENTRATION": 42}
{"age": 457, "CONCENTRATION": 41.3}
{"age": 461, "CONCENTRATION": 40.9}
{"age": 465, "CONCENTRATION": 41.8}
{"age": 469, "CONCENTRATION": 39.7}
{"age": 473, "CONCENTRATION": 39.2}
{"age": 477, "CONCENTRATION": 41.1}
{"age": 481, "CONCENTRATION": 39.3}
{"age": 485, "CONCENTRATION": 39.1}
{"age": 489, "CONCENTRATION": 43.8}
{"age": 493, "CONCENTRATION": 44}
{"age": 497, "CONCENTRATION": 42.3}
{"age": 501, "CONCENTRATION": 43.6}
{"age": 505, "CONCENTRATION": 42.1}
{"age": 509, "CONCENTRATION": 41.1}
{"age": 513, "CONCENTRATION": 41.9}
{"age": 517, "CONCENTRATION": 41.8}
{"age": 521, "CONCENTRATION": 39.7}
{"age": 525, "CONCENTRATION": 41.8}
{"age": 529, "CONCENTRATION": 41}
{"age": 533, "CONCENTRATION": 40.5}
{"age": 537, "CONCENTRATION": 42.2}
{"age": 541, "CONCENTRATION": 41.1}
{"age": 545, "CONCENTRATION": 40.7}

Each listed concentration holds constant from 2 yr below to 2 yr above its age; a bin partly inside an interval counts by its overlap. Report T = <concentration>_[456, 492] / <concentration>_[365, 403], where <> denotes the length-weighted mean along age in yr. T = 1.38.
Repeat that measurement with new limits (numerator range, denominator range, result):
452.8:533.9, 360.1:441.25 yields 1.15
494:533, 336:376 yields 1.02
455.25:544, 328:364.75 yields 0.97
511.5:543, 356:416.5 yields 1.22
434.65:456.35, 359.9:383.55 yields 1.14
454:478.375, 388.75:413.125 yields 1.28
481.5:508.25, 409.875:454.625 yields 1.01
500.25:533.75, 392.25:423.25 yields 1.14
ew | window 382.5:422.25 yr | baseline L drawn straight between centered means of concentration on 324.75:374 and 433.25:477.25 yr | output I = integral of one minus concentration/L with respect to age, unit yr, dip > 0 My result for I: 8.2 yr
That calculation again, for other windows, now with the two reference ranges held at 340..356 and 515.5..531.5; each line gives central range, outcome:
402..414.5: 0.9 yr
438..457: 0.2 yr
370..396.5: 9.0 yr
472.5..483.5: 0.4 yr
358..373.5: 0.8 yr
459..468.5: 0.1 yr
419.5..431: -0.3 yr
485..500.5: -0.6 yr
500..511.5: -0.3 yr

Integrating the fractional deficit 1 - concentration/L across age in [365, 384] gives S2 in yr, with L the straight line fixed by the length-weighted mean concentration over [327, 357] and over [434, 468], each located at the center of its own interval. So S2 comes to 3.9 yr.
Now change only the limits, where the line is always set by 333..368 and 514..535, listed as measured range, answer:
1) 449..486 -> 0.81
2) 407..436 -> -0.61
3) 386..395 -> 4.22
